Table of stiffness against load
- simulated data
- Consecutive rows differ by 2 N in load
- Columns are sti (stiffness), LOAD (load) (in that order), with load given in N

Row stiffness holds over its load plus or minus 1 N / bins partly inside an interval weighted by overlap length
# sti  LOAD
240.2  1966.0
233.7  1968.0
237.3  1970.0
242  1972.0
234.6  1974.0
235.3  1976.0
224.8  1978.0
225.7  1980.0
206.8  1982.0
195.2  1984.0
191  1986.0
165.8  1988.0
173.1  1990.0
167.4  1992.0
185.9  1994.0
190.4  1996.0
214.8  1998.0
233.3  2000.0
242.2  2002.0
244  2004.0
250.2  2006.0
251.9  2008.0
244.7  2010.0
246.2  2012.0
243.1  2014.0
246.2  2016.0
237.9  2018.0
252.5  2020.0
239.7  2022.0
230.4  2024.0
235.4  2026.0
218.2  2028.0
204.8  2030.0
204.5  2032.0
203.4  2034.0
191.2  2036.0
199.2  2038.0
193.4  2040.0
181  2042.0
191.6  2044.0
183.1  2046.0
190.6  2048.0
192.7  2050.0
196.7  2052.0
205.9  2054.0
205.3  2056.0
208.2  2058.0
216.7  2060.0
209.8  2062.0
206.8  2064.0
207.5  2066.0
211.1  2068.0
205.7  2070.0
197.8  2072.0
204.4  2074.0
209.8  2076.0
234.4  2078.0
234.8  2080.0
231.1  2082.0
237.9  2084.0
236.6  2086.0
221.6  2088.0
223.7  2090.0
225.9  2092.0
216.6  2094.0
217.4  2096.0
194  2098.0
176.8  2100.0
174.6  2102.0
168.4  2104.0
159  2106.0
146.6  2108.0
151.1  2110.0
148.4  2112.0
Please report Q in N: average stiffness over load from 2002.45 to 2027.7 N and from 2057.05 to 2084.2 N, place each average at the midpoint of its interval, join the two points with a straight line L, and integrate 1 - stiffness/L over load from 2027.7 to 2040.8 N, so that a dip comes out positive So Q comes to 1.8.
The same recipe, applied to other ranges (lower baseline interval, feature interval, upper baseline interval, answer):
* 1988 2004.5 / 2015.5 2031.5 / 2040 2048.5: -3.1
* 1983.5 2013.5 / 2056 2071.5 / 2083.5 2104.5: 0.1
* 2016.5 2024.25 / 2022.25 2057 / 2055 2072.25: 3.7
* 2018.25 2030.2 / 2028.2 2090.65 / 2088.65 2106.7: 1.9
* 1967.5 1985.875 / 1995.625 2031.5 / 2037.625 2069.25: -3.8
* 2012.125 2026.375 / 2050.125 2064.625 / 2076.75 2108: 1.2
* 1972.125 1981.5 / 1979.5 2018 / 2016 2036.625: 1.7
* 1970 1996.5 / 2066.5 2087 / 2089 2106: -2.2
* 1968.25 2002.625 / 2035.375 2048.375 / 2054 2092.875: 1.5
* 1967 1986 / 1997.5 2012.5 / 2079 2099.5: -1.2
